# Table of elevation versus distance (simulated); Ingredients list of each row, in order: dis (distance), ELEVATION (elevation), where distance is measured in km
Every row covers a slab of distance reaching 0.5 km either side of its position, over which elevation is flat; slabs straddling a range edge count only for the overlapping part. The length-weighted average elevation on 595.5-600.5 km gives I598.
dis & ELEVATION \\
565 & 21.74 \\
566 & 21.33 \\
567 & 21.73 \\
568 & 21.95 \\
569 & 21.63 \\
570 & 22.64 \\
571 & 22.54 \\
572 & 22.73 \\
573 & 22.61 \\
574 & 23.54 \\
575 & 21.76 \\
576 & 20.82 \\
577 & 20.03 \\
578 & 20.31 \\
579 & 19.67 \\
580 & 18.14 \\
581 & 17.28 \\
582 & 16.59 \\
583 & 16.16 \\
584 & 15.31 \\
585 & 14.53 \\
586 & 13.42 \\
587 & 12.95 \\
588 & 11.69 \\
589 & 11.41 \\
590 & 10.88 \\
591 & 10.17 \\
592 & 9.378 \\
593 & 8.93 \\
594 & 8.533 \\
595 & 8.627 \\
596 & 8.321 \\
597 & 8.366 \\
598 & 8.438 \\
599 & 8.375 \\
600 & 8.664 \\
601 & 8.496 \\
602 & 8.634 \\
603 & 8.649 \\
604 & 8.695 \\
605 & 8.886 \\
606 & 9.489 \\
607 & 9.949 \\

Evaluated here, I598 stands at 8.43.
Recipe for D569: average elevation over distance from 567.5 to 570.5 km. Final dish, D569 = 22.1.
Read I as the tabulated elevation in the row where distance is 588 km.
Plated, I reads 11.69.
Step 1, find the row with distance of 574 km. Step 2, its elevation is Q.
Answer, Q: 23.54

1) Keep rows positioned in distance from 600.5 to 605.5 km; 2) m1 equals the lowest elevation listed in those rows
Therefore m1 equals 8.496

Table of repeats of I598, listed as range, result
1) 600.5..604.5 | 8.62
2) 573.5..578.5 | 21.3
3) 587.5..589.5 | 11.6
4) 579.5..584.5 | 16.7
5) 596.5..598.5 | 8.4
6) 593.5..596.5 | 8.49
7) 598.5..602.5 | 8.54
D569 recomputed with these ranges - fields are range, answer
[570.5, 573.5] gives 22.6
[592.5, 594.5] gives 8.73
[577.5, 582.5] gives 18.4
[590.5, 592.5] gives 9.77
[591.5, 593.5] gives 9.15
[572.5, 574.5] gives 23.1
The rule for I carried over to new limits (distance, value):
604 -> 8.695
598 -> 8.438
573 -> 22.61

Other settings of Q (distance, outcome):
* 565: 21.74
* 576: 20.82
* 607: 9.949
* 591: 10.17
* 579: 19.67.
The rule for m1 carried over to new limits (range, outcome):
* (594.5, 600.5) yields 8.321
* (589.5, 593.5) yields 8.93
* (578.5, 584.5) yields 15.31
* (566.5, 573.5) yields 21.63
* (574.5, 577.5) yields 20.03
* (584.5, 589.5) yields 11.41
